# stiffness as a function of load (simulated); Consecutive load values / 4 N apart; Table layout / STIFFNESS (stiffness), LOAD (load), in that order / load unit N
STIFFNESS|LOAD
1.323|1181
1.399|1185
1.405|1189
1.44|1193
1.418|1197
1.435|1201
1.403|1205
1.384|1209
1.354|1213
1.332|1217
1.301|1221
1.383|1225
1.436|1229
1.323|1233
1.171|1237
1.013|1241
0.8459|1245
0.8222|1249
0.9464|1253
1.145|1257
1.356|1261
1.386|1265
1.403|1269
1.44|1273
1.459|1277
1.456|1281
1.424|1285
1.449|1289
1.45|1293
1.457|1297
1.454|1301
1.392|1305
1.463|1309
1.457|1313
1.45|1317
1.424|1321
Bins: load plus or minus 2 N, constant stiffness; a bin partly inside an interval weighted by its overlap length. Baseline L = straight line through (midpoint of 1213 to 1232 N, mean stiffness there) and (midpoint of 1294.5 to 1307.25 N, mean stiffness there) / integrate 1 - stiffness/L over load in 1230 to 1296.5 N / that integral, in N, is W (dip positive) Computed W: 6.6 N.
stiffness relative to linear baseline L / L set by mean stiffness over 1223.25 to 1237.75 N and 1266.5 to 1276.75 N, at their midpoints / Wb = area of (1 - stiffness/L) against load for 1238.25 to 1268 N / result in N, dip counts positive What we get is 6.5 N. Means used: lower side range 1.34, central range 1.09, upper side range 1.43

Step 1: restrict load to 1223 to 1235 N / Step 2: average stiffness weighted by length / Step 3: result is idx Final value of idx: 1.38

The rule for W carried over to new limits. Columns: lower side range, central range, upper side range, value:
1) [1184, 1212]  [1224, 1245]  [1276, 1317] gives 3.0 N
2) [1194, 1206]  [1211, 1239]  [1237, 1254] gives -4.3 N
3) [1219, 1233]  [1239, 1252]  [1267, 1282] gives 4.6 N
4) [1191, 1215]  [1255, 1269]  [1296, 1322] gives 1.1 N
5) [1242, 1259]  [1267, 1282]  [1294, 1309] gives -3.3 N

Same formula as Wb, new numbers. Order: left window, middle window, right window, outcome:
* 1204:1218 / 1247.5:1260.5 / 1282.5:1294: 3.6 N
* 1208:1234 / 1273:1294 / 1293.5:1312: -0.3 N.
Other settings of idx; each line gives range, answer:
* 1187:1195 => 1.42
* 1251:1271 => 1.25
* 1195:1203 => 1.43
